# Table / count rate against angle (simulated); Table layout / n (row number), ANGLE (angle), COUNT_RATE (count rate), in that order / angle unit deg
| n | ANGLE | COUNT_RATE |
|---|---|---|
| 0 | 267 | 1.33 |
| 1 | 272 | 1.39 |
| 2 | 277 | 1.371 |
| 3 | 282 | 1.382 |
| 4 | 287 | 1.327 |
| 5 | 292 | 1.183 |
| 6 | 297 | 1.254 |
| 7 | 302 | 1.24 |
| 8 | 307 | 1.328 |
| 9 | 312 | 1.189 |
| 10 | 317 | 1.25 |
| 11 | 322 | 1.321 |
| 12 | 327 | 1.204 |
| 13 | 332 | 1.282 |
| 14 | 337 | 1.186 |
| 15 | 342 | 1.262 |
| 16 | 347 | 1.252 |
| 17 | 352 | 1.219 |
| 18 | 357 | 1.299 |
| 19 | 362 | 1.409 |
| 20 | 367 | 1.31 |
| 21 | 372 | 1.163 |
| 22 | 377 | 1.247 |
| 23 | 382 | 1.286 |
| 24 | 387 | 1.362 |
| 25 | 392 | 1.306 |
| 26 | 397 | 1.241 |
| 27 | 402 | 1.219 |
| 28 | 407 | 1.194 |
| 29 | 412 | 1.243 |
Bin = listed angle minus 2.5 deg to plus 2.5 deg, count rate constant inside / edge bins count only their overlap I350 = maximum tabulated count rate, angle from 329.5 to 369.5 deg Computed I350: 1.409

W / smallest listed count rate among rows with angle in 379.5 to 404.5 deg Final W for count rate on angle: 1.219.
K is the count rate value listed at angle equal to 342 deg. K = 1.262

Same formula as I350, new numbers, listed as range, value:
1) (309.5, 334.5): 1.321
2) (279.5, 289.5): 1.382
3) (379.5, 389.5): 1.362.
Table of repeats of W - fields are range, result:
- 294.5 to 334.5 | 1.189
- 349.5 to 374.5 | 1.163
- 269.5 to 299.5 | 1.183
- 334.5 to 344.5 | 1.186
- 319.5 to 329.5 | 1.204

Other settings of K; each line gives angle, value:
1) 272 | 1.39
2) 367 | 1.31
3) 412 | 1.243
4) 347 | 1.252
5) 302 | 1.24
